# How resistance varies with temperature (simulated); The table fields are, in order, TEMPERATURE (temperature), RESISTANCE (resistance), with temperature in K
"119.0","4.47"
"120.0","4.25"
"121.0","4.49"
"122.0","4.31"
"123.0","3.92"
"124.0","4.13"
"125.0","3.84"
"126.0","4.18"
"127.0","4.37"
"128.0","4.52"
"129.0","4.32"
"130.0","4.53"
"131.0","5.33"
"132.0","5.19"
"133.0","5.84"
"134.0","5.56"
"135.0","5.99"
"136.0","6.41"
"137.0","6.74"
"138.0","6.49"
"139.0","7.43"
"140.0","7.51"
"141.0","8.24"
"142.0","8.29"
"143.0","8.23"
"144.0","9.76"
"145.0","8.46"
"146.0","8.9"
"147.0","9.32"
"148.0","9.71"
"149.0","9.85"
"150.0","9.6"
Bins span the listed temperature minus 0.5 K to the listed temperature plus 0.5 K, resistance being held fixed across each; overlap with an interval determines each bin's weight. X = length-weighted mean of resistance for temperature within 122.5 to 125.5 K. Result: 3.96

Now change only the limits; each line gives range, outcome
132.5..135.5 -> 5.8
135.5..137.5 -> 6.58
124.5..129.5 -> 4.25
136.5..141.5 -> 7.28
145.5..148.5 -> 9.31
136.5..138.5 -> 6.62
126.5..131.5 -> 4.61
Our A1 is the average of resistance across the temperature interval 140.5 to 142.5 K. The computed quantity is 8.27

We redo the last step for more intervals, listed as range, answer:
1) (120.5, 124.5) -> 4.21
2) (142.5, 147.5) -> 8.93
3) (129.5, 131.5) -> 4.93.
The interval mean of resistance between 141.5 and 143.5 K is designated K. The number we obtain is 8.26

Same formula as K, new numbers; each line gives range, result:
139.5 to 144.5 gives 8.41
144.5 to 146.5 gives 8.68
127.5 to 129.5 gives 4.42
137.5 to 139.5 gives 6.96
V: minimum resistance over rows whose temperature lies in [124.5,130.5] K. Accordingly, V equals 3.84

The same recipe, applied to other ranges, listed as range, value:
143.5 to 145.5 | 8.46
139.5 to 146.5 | 7.51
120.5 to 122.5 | 4.31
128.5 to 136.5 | 4.32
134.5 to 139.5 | 5.99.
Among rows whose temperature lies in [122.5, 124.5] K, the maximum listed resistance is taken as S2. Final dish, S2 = 4.13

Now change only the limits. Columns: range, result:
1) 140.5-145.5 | 9.76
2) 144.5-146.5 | 8.9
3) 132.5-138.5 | 6.74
